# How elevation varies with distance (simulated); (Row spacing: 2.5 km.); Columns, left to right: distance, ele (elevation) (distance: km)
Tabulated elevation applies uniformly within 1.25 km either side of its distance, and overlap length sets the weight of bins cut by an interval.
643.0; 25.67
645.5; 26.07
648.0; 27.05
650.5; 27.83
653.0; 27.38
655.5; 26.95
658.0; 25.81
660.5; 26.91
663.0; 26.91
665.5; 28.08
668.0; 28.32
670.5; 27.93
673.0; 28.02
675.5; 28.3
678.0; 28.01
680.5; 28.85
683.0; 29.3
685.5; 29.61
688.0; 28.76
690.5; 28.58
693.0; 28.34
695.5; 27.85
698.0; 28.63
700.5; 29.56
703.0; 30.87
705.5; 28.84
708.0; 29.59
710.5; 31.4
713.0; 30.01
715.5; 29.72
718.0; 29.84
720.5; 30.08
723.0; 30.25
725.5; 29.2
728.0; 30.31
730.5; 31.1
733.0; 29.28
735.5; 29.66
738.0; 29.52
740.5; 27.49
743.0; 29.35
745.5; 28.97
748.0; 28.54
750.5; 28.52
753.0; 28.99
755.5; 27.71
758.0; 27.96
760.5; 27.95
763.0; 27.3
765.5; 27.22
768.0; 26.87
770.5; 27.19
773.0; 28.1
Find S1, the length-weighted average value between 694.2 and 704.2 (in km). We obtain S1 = 29.2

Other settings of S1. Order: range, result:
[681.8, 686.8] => 29.4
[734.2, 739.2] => 29.6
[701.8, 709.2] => 29.8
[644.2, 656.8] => 27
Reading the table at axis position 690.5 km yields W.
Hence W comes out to 28.58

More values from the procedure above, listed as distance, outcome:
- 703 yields 30.87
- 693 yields 28.34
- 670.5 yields 27.93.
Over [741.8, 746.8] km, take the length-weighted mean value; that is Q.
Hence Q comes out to 29.2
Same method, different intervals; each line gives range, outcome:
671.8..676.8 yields 28.2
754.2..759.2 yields 27.8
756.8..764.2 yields 27.7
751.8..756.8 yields 28.3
